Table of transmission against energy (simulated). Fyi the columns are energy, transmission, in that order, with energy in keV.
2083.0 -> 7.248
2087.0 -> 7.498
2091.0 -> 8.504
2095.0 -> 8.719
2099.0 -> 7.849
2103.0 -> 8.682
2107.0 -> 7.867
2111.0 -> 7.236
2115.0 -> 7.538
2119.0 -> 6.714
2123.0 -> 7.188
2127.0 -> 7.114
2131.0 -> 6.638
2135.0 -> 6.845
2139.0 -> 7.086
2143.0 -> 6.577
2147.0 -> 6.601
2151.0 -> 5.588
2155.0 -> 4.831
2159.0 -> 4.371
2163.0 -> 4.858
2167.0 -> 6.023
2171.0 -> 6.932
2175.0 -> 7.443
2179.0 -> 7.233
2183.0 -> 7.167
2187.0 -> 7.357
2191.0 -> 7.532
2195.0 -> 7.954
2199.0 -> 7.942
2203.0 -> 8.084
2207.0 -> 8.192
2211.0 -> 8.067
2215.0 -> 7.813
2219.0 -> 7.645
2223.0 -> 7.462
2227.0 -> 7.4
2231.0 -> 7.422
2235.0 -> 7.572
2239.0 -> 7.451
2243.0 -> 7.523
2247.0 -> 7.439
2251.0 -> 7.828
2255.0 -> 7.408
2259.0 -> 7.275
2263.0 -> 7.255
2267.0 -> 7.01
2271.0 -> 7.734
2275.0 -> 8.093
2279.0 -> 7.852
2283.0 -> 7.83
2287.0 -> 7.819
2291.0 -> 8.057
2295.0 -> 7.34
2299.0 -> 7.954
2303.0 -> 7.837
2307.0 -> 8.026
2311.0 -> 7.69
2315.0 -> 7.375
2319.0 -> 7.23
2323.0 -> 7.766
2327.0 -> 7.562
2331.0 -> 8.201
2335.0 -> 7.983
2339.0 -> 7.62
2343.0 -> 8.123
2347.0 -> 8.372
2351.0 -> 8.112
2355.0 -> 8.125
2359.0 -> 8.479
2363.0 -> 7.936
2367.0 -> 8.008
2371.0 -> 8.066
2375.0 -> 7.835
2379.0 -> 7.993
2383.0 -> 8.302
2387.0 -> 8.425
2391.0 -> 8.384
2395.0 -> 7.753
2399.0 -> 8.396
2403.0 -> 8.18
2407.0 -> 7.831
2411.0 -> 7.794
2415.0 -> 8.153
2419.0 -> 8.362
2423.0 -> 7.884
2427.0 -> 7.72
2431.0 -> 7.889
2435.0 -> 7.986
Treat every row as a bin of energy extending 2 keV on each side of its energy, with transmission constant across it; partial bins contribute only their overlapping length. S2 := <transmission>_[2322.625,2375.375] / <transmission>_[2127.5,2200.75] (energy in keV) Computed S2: 1.21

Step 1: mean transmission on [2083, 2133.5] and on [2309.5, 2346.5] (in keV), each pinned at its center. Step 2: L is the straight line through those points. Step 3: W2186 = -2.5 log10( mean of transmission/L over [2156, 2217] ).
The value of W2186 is 0.08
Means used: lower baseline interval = 7.61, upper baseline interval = 7.75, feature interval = 7.09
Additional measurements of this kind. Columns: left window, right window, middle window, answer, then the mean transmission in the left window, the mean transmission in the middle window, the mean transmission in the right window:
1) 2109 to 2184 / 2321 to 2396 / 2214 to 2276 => -0.04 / 6.52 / 7.51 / 8.06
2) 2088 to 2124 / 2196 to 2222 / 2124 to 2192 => 0.21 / 7.82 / 6.48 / 7.94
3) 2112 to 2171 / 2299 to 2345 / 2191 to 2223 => -0.16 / 6.32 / 7.9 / 7.77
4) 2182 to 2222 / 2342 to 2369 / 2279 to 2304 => 0.03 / 7.78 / 7.81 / 8.17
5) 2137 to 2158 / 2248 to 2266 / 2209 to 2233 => -0.10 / 6.05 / 7.63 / 7.42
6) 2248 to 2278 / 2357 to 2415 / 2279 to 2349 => -0.01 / 7.52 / 7.81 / 8.1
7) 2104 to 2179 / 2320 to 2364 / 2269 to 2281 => -0.05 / 6.57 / 7.89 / 8.01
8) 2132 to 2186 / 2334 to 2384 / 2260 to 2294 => -0.05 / 6.3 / 7.68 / 8.07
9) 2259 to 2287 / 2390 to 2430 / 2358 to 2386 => -0.02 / 7.62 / 8.09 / 8.03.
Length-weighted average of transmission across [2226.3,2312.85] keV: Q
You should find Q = 7.63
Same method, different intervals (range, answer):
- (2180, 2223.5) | 7.74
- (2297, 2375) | 7.92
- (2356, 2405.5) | 8.14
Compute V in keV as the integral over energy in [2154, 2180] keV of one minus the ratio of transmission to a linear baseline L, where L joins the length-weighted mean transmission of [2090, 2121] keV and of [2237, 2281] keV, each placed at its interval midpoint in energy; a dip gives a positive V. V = 6.0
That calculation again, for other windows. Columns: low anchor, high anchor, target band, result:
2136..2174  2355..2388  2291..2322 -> -0.8 keV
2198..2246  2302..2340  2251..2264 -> 0.5 keV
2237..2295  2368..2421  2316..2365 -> -0.3 keV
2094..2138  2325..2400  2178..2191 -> 0.6 keV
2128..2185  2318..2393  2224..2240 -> -1.1 keV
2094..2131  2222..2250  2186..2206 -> -0.8 keV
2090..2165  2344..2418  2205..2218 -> -1.3 keV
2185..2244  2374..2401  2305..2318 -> 0.5 keV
